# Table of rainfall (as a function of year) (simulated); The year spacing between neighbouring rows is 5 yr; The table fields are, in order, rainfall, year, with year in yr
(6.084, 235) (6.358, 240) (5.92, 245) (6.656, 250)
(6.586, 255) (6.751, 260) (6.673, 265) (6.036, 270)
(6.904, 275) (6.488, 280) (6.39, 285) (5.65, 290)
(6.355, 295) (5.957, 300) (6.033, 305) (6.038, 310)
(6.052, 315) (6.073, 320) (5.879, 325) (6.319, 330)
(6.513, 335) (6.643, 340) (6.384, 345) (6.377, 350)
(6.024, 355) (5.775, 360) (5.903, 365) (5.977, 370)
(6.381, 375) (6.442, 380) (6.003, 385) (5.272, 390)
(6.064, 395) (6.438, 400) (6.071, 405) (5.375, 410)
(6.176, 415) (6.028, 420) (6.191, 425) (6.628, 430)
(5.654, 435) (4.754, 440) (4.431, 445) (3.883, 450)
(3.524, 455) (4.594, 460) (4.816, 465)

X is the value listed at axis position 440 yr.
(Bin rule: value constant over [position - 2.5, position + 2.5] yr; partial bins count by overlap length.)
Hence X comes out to 4.754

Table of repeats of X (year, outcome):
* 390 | 5.272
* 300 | 5.957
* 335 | 6.513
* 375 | 6.381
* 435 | 5.654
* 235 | 6.084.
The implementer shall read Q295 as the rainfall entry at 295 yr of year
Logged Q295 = 6.355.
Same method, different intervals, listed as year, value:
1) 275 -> 6.904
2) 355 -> 6.024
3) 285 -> 6.39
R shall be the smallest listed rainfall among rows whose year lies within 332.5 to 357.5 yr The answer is 6.024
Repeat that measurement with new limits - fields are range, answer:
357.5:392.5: 5.272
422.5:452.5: 3.883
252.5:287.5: 6.036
